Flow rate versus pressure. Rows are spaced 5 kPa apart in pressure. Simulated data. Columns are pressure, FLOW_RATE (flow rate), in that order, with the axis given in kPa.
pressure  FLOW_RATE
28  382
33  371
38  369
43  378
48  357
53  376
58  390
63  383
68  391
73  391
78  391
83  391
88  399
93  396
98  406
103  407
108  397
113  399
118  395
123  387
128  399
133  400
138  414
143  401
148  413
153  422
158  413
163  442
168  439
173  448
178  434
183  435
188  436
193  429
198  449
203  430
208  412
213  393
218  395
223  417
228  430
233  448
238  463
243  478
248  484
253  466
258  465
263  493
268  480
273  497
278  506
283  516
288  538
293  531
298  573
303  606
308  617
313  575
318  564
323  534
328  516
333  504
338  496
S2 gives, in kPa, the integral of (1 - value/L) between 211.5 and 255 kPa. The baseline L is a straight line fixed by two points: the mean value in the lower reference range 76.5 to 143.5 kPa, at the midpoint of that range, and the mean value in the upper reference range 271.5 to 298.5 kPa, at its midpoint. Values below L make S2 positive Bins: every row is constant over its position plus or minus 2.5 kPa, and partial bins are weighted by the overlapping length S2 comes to 4.0 kPa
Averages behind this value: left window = 399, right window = 525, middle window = 442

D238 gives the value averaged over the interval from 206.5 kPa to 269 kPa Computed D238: 448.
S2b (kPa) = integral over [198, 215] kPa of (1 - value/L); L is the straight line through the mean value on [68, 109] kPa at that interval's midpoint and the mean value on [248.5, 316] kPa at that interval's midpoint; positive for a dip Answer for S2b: 2.1 kPa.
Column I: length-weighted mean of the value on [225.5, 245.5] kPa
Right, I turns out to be 455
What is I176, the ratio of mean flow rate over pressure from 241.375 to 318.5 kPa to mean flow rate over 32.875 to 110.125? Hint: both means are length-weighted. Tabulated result 1.35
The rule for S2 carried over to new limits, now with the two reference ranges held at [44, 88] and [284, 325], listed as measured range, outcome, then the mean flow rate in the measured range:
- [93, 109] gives 0.3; 403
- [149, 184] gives 2.2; 432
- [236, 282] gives 4.2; 483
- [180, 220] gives 5.2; 423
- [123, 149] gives 2.0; 403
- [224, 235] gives 1.6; 436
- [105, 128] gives 1.5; 395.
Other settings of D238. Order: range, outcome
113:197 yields 419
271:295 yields 518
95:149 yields 401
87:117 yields 400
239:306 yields 510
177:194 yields 434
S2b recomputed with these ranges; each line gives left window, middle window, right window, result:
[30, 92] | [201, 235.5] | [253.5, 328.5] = 4.80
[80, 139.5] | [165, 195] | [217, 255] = -0.71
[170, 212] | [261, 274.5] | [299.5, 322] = 1.06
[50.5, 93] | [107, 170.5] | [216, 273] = 1.03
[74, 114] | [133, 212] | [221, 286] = 1.59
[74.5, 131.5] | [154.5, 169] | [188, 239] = -0.61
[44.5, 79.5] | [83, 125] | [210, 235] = -0.74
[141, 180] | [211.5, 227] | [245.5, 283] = 1.87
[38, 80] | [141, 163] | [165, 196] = 0.43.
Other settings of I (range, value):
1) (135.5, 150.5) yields 409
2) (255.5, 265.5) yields 479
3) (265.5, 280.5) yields 494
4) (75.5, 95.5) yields 394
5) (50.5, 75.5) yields 386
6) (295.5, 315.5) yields 593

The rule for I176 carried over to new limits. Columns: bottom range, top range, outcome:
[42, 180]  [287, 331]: 1.40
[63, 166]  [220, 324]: 1.26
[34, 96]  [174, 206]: 1.13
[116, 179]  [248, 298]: 1.21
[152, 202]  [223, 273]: 1.07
